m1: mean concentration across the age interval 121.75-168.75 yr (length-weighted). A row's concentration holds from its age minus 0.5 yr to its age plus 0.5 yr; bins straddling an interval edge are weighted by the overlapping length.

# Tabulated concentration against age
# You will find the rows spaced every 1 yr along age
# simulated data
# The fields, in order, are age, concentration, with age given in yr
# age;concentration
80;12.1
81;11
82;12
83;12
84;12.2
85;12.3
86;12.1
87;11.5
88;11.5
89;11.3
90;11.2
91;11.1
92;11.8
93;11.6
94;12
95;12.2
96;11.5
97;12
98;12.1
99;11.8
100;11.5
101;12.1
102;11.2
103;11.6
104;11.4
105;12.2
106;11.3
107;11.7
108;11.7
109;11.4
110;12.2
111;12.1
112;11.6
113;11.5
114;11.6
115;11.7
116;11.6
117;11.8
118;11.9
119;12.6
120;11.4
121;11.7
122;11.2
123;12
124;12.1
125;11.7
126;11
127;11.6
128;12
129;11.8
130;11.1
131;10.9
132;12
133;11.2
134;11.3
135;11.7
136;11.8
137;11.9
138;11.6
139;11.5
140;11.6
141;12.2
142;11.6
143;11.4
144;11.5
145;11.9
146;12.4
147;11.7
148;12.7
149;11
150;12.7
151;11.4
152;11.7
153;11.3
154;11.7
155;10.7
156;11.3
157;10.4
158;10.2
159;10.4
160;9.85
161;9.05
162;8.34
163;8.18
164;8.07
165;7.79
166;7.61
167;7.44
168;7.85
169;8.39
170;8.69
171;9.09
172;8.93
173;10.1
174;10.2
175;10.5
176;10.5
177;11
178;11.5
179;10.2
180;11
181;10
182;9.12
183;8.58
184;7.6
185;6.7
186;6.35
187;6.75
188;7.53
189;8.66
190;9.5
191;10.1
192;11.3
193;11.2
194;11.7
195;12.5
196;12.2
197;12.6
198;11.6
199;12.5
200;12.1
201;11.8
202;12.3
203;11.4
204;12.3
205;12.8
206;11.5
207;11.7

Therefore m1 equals 10.9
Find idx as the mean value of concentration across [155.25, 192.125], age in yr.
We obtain 9.14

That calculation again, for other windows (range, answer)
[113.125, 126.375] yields 11.7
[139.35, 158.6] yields 11.5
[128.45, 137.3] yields 11.5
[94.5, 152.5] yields 11.7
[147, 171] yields 9.88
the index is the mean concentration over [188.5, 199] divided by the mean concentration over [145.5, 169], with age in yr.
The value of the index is 1.1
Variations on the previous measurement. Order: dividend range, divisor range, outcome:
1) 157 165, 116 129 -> 0.78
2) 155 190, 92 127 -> 0.77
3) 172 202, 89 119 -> 0.87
